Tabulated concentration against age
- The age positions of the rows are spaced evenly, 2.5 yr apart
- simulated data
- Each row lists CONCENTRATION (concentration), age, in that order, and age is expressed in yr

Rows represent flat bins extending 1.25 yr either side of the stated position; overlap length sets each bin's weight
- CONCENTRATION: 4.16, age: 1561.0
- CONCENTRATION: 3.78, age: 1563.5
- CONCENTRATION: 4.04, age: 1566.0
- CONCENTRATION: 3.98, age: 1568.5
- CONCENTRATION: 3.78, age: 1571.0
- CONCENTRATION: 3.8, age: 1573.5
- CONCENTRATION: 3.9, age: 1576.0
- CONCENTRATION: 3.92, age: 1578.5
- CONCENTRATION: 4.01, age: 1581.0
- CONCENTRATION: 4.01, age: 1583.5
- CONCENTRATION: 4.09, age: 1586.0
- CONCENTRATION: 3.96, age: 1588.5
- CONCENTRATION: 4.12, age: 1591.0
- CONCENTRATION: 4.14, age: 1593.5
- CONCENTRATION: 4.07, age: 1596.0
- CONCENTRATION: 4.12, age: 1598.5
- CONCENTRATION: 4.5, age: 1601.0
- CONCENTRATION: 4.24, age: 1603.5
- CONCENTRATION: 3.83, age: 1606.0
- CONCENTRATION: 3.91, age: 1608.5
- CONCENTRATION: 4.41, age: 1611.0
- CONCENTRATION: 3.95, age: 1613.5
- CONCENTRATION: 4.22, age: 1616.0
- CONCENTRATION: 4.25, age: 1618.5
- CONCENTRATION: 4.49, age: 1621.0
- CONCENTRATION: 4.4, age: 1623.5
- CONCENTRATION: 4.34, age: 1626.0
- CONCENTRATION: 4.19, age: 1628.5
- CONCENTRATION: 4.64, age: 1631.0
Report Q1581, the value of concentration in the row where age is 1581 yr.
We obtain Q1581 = 4.01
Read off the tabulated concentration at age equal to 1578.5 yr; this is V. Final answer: 3.92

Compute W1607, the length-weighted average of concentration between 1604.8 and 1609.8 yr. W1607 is 3.88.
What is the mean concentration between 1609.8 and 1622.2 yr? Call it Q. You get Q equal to 4.26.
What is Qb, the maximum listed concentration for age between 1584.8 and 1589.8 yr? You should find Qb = 4.09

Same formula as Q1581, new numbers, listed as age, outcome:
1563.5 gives 3.78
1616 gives 4.22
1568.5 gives 3.98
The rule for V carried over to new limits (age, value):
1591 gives 4.12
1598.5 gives 4.12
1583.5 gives 4.01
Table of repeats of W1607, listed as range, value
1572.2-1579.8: 3.87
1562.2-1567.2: 3.91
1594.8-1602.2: 4.23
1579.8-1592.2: 4.04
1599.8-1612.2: 4.18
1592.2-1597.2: 4.11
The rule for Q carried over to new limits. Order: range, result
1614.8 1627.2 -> 4.34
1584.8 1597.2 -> 4.08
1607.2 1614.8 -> 4.09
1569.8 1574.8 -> 3.79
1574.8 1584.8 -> 3.96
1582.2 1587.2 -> 4.05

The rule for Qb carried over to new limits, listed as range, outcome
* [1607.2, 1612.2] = 4.41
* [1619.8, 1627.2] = 4.49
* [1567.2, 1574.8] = 3.98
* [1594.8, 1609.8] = 4.5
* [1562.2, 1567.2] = 4.04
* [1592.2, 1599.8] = 4.14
